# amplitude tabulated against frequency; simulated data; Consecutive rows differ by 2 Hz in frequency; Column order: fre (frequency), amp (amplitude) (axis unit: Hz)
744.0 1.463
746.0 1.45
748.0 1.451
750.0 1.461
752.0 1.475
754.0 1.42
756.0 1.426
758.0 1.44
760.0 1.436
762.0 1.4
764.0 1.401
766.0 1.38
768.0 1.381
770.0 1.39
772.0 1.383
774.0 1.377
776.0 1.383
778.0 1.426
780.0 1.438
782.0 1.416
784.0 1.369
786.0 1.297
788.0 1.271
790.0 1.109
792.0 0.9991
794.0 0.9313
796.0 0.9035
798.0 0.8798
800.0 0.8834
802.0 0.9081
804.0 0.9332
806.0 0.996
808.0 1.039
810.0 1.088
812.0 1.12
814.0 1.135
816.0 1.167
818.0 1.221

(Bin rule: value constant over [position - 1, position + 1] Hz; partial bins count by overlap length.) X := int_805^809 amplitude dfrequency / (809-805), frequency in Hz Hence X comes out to 1.02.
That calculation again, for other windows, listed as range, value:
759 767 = 1.4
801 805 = 0.921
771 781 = 1.4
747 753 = 1.46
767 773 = 1.38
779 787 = 1.38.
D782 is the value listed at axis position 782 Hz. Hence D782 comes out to 1.416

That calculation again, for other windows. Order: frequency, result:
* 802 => 0.9081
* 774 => 1.377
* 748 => 1.451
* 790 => 1.109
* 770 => 1.39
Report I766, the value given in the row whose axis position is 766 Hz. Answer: 1.38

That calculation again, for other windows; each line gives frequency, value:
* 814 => 1.135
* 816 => 1.167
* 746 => 1.45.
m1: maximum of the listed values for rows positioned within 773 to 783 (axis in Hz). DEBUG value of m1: 1.438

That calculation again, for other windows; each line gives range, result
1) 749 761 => 1.475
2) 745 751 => 1.461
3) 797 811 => 1.088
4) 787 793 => 1.271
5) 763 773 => 1.401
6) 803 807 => 0.996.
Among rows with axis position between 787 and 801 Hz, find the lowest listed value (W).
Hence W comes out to 0.8798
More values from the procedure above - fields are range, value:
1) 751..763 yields 1.4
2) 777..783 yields 1.416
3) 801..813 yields 0.9081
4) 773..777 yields 1.377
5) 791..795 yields 0.9313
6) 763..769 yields 1.38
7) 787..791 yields 1.109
